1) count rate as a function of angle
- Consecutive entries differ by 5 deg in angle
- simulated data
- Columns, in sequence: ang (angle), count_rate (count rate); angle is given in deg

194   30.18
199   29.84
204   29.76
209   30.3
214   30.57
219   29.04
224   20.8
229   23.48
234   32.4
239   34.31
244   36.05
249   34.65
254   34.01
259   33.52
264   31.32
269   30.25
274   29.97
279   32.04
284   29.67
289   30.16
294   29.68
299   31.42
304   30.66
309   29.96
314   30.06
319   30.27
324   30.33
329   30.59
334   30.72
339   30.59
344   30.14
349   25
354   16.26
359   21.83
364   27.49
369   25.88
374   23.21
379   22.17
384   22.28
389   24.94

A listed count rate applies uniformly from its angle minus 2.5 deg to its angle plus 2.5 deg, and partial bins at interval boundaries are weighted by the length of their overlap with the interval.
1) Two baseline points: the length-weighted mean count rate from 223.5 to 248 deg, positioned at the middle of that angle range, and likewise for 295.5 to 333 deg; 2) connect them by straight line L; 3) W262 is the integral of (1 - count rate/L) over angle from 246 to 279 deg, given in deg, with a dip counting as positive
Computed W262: -2.0 deg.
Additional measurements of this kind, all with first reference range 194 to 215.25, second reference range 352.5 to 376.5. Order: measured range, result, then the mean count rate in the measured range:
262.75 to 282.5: -2.6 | 30.8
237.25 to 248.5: -2.7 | 35.1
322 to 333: -2.5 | 30.5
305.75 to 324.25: -3.5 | 30.2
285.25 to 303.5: -2.9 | 30.4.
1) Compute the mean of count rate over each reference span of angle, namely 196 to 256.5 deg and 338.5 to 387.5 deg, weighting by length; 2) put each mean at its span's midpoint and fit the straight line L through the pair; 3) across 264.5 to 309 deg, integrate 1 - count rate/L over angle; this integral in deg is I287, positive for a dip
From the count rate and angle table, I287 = -4.5 deg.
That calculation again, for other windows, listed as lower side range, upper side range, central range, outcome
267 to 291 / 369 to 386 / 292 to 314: -1.4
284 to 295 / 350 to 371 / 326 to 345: -3.9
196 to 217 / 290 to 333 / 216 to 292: -1.4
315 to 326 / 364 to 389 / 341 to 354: 0.8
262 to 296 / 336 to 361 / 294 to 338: -4.8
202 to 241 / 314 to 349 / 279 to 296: -0.4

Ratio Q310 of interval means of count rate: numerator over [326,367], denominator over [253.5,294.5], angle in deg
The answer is 0.9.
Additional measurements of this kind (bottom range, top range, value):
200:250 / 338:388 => 0.81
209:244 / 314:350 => 1.03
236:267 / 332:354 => 0.81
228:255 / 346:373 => 0.71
